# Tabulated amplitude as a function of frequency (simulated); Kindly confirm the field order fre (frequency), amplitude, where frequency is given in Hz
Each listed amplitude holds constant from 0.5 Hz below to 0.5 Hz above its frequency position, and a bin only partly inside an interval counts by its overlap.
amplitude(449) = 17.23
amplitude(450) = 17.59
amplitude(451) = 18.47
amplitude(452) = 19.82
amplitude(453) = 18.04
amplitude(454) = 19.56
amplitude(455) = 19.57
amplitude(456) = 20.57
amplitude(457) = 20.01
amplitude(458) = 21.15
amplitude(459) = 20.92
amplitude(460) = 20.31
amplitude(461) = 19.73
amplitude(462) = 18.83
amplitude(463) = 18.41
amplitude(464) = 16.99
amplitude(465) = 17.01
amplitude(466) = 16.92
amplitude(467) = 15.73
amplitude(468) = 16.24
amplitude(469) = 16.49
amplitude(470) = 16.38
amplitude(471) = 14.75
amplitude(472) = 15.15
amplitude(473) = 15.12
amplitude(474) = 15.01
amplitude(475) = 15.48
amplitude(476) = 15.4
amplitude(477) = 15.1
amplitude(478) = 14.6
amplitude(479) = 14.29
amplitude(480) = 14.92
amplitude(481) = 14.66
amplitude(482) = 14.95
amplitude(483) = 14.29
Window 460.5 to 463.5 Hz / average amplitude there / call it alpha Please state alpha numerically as 19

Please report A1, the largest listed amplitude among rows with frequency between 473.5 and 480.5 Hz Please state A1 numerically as 15.48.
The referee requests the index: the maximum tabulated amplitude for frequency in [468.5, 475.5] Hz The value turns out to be 16.49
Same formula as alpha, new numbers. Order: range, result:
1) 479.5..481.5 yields 14.8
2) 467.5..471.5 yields 16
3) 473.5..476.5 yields 15.3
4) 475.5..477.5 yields 15.2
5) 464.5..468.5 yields 16.5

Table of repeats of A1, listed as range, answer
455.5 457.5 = 20.57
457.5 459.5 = 21.15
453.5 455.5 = 19.57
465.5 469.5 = 16.92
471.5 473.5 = 15.15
